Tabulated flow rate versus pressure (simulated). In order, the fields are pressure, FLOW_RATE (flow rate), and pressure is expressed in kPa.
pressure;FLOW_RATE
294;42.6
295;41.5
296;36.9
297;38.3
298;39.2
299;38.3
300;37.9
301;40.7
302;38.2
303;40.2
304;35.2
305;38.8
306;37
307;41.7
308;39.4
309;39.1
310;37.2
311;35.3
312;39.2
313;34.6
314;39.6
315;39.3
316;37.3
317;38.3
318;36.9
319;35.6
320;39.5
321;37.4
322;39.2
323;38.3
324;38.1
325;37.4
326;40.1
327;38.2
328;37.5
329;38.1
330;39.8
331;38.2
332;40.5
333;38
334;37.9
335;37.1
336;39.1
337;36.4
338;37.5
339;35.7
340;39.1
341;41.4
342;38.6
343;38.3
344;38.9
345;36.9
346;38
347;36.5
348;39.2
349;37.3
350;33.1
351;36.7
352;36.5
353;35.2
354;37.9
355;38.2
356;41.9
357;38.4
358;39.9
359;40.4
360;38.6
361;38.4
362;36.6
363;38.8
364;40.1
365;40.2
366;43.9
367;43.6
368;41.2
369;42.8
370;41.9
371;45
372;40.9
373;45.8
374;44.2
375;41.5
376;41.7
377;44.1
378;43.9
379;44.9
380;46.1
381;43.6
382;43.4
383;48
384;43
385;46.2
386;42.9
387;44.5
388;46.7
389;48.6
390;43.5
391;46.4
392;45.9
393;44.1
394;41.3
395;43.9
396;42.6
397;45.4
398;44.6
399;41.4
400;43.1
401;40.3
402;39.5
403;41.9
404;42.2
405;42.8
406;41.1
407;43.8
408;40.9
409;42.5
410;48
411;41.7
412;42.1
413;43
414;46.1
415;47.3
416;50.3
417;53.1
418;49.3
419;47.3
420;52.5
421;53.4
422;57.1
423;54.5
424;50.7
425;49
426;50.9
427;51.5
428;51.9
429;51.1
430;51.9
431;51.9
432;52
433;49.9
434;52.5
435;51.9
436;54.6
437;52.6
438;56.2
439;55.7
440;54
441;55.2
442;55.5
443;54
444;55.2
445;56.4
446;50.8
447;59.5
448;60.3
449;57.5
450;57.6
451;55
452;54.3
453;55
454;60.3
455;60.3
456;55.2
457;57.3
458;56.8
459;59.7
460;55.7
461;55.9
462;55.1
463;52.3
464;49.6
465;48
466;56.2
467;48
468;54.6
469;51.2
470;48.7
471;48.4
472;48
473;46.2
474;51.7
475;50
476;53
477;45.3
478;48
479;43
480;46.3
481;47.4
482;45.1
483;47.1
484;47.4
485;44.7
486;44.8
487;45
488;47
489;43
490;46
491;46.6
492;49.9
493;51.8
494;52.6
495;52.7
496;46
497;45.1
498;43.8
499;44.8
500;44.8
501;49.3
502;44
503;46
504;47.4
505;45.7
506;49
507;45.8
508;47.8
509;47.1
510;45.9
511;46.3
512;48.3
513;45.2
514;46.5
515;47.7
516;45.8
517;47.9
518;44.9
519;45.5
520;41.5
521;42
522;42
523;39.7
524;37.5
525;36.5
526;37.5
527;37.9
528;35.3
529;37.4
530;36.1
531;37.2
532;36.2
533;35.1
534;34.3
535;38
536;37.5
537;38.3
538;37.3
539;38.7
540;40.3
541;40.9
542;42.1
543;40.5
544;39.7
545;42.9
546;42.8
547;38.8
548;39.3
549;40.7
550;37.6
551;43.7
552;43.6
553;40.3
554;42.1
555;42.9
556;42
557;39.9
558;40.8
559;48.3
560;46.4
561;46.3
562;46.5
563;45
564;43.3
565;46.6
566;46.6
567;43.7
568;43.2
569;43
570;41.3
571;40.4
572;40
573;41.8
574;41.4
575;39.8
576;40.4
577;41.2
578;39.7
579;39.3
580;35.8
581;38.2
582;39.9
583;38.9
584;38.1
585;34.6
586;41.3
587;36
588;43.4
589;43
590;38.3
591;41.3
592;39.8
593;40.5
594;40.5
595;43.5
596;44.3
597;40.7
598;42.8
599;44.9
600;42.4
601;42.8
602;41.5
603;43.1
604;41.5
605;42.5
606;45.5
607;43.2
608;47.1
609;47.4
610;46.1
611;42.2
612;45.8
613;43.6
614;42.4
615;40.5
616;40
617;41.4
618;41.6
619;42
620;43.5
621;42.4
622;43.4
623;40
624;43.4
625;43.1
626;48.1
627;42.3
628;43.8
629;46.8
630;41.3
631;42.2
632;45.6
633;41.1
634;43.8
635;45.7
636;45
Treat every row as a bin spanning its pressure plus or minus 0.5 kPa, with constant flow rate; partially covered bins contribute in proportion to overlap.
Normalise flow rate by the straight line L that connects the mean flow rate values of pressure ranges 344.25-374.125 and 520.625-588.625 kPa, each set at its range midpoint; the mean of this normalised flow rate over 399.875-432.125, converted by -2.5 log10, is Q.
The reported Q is -0.190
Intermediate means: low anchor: 39.5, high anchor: 40.4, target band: 47.4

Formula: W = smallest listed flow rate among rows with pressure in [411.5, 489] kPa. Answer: 42.1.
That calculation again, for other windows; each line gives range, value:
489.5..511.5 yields 43.8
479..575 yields 34.3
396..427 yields 39.5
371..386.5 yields 40.9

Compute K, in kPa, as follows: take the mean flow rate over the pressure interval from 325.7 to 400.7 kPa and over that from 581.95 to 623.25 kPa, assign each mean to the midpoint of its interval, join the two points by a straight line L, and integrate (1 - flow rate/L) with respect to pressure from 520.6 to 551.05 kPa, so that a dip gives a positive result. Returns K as 2.2 kPa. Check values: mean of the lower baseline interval 40.9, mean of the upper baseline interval 42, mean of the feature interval 38.7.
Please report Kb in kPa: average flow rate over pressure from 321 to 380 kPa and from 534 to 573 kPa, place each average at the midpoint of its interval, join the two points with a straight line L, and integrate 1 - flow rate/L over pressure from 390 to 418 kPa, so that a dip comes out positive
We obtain -2.7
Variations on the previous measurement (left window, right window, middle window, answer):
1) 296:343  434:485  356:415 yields 2.8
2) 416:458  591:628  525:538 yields 3.0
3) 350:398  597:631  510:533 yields 0.7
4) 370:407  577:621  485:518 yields -3.2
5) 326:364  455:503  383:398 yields -1.0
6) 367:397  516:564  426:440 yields -3.1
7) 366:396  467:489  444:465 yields -4.1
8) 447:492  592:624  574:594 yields 2.1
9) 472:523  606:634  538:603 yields 4.6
